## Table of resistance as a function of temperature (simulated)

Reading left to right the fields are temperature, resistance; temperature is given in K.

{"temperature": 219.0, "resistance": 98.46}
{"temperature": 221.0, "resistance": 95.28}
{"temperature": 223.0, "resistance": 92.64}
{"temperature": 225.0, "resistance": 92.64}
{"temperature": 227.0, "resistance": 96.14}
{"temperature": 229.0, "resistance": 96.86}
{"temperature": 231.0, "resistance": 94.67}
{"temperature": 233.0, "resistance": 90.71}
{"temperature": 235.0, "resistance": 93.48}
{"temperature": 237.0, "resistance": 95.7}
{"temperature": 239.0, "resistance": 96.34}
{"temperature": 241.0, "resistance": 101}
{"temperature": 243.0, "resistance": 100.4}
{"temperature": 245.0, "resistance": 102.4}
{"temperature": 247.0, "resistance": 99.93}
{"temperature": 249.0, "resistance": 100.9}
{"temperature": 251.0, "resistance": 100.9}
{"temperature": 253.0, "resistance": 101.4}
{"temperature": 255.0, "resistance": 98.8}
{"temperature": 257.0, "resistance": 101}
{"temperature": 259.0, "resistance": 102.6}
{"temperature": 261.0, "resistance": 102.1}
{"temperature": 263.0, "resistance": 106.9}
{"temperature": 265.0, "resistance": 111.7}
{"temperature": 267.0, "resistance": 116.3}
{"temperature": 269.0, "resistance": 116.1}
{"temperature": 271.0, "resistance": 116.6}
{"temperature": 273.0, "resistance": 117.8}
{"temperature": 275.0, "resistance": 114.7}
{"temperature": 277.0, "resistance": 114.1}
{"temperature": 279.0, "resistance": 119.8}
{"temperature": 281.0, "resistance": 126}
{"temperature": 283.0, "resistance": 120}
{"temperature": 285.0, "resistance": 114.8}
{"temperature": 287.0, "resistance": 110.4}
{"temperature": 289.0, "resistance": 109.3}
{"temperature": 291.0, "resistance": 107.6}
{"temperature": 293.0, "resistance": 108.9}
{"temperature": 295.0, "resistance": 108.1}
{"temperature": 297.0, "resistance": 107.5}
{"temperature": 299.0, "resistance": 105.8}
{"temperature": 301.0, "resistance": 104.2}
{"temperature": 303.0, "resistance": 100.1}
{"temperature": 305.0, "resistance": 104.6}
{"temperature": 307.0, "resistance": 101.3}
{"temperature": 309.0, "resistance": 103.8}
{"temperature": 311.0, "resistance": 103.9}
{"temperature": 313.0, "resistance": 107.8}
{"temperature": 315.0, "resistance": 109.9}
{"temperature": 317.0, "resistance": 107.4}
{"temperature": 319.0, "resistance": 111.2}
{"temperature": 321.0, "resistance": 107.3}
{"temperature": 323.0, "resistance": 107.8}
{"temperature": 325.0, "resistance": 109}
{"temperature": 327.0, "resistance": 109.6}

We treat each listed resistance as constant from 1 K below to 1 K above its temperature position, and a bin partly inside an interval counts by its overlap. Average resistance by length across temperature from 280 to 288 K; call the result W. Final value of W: 118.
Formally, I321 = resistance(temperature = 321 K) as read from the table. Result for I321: 107.3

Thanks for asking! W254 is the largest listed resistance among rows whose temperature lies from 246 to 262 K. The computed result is 102.6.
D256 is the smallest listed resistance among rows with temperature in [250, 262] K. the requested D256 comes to 98.8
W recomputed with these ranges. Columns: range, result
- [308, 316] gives 106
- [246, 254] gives 101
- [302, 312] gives 103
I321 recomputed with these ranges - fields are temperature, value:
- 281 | 126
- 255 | 98.8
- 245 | 102.4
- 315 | 109.9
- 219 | 98.46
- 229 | 96.86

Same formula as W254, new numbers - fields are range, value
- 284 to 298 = 114.8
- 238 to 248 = 102.4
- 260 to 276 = 117.8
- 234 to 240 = 96.34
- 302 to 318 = 109.9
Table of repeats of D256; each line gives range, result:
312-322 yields 107.3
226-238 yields 90.71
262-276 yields 106.9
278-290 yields 109.3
